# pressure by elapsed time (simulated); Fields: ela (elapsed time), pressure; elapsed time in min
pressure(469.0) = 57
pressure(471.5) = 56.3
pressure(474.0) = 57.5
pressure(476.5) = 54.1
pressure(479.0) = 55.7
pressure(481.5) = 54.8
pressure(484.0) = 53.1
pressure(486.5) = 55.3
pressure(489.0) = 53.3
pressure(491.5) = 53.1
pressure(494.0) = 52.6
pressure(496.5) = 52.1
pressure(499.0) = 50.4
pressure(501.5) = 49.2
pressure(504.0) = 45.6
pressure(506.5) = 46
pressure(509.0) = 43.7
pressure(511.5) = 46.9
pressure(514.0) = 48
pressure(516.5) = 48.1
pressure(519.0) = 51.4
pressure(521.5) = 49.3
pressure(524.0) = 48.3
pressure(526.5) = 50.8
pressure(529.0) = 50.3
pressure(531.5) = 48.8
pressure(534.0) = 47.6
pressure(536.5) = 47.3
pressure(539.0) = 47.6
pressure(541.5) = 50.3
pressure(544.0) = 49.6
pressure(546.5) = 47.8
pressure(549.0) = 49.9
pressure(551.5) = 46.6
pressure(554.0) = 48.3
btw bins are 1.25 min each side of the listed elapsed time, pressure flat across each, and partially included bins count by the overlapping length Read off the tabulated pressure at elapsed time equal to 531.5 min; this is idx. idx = 48.8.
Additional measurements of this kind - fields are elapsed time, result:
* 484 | 53.1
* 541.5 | 50.3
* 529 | 50.3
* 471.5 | 56.3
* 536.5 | 47.3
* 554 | 48.3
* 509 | 43.7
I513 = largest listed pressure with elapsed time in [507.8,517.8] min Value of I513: 48.1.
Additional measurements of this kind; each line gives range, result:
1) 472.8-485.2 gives 57.5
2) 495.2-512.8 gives 52.1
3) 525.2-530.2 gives 50.8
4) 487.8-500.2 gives 53.3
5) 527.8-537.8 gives 50.3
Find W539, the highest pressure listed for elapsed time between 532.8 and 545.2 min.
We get 50.3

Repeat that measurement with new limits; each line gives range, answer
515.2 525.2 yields 51.4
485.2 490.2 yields 55.3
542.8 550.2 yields 49.9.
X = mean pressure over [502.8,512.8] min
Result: 45.6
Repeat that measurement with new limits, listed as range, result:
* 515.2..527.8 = 49.6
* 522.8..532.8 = 49.5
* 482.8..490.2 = 53.9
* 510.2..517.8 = 47.7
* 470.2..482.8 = 55.7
